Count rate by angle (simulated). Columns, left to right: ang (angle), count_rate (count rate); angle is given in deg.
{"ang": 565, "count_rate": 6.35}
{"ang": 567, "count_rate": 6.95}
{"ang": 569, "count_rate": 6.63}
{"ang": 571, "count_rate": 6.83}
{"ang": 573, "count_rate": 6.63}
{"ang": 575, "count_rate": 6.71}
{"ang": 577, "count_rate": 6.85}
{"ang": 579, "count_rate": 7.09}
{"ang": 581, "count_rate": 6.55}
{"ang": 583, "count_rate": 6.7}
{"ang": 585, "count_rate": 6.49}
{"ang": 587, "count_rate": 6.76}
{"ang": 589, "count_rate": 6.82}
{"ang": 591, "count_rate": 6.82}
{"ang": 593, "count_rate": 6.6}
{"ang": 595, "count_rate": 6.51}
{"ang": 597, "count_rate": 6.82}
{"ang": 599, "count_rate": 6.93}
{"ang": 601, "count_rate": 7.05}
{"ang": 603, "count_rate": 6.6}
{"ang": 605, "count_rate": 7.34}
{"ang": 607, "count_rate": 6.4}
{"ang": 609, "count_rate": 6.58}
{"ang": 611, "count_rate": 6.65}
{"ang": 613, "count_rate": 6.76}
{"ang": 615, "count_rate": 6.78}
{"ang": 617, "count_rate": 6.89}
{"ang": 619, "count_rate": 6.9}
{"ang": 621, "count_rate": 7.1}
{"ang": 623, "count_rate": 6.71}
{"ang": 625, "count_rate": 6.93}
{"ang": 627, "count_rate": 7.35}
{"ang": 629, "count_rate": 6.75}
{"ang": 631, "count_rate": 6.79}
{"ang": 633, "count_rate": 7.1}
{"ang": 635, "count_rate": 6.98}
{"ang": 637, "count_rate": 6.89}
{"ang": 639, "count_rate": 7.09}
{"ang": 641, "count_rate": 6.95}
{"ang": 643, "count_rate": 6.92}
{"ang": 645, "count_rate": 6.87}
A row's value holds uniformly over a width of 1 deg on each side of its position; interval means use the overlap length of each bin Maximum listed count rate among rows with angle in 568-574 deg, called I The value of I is 6.83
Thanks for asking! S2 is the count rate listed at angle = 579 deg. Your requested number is 7.09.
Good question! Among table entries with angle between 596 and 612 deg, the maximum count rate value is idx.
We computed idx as 7.34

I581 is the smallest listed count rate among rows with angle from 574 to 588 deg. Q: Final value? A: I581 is 6.49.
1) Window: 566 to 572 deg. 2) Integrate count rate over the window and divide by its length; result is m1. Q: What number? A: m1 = 6.8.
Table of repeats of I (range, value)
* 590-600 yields 6.93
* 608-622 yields 7.1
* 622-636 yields 7.35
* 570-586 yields 7.09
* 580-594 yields 6.82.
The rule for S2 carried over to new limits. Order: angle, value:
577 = 6.85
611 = 6.65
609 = 6.58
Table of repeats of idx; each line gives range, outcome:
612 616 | 6.78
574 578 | 6.85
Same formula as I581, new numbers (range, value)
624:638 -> 6.75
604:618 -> 6.4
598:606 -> 6.6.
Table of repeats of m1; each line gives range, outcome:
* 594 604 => 6.78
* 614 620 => 6.86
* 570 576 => 6.72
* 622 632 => 6.91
